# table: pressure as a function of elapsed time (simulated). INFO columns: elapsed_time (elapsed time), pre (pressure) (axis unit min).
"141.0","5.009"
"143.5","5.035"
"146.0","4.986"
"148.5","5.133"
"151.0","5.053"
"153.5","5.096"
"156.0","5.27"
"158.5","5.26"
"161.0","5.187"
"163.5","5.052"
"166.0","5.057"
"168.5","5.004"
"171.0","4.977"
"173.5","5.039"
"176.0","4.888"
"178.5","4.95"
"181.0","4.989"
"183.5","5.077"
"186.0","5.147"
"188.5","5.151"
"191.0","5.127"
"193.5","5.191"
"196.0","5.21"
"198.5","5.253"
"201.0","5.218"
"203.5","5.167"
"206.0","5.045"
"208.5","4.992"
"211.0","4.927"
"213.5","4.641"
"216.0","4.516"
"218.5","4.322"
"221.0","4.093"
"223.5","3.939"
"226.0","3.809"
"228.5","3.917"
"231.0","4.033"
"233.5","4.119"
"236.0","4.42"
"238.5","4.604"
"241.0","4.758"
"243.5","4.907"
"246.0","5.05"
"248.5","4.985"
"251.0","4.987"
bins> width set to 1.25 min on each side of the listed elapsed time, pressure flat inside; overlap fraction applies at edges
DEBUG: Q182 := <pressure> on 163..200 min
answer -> 5.08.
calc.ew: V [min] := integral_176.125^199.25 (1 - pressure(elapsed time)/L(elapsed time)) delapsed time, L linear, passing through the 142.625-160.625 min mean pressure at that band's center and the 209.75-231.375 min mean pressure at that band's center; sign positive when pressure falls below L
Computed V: -2.2 min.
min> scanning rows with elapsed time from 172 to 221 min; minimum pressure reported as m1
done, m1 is 4.093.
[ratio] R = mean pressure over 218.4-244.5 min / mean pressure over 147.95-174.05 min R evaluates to 0.83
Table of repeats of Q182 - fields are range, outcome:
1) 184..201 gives 5.18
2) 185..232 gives 4.72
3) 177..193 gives 5.08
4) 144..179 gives 5.07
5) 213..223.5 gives 4.32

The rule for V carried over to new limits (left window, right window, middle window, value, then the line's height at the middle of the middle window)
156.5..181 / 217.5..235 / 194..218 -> -3.2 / 4.39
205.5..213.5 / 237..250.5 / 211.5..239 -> 3.8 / 4.9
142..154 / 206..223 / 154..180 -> -0.8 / 4.92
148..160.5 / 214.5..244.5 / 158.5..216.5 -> -3.4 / 4.78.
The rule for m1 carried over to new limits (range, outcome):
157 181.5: 4.888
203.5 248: 3.809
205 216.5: 4.516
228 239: 3.917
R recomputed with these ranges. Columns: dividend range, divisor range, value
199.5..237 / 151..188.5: 0.88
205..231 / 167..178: 0.88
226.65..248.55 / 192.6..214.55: 0.88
